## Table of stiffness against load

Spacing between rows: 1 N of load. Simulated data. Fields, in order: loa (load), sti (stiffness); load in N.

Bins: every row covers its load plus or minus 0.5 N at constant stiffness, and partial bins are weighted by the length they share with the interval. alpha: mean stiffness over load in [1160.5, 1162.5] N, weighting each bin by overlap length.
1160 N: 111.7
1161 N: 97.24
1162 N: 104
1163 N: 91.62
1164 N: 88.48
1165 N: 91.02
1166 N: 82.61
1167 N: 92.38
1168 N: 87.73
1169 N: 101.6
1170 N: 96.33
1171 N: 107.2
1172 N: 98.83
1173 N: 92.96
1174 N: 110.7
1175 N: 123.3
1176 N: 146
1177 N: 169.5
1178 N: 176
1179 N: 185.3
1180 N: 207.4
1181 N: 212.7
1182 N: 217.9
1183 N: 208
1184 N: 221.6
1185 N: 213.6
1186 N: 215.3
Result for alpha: 101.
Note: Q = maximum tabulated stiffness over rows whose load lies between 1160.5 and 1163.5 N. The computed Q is 104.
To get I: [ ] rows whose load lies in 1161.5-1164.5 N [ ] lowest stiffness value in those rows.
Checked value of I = 88.48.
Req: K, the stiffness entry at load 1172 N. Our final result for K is 98.83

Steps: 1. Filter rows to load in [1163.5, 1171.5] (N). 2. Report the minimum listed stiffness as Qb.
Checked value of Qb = 82.61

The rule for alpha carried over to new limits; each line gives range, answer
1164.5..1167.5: 88.7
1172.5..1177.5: 128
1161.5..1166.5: 91.5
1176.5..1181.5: 190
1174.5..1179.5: 160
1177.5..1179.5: 181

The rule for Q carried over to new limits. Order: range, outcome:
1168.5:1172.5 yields 107.2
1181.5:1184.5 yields 221.6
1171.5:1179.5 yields 185.3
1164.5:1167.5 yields 92.38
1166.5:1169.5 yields 101.6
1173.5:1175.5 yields 123.3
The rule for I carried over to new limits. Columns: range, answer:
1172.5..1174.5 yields 92.96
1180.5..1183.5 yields 208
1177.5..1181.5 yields 176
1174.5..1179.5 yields 123.3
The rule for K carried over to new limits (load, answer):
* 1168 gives 87.73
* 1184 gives 221.6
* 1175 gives 123.3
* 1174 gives 110.7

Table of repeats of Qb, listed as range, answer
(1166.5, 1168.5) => 87.73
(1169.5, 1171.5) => 96.33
